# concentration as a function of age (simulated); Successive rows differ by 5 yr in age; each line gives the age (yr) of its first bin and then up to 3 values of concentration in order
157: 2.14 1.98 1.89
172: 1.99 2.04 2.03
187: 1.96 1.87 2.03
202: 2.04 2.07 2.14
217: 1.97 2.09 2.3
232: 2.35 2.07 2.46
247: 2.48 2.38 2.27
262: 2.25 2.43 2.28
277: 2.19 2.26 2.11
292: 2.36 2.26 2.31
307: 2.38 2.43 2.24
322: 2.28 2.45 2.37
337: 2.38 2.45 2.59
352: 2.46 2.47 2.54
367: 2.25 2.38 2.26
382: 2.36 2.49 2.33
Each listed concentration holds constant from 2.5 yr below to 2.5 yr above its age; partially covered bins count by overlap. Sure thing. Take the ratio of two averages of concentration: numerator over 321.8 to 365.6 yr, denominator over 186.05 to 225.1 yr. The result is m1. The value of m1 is 1.2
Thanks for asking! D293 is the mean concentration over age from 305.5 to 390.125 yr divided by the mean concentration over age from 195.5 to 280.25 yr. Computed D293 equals 1.08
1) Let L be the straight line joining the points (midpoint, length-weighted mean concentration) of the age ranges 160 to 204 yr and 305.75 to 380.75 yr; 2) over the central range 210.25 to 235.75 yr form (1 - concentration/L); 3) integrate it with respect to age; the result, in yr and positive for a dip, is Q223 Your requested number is -1.0 yr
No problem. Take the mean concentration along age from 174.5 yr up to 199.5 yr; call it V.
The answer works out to 1.99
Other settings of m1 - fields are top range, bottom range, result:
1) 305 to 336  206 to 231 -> 1.11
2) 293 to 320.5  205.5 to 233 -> 1.08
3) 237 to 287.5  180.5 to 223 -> 1.14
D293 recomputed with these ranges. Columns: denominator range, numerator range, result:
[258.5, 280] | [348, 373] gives 1.06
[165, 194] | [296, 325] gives 1.18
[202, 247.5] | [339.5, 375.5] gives 1.11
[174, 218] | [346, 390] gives 1.20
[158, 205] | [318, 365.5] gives 1.22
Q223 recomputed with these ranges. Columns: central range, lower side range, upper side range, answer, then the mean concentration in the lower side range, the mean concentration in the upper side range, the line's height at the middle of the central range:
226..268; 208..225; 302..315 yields -3.0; 2.07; 2.38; 2.18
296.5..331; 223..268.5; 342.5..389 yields 0.5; 2.32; 2.42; 2.38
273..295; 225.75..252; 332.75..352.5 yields 1.5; 2.34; 2.46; 2.39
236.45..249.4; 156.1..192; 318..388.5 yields -1.4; 1.99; 2.4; 2.15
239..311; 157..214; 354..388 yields -4.1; 2.01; 2.39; 2.19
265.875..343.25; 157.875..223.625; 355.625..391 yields -2.6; 2.01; 2.39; 2.25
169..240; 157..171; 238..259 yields 3.2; 1.98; 2.38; 2.17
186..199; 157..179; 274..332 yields 0.6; 1.99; 2.3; 2.05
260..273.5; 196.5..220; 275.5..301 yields -0.8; 2.05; 2.24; 2.19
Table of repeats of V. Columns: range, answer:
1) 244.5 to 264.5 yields 2.34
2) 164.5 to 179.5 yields 1.97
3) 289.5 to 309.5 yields 2.33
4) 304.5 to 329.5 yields 2.36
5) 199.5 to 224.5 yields 2.06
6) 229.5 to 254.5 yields 2.35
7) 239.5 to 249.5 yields 2.47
